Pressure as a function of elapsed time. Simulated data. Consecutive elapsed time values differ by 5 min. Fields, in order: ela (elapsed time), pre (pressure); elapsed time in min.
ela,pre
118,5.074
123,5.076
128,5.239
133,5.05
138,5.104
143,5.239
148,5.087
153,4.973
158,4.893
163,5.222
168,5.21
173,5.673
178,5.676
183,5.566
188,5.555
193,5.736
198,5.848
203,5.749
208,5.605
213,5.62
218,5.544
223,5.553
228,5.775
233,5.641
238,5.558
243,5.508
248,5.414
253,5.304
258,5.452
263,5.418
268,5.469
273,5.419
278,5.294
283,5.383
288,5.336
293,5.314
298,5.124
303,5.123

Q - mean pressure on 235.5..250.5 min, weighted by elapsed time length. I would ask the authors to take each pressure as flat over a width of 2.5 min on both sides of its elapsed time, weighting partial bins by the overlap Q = 5.49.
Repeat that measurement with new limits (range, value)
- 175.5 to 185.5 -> 5.62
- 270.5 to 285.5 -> 5.37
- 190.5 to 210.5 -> 5.73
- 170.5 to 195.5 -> 5.64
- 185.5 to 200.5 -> 5.71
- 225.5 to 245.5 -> 5.62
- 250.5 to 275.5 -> 5.41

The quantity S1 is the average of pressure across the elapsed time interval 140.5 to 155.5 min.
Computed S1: 5.1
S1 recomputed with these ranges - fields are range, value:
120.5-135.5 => 5.12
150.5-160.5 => 4.93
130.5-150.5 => 5.12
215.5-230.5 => 5.62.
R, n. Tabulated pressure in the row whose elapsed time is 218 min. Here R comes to 5.544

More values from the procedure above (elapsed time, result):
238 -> 5.558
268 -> 5.469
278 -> 5.294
